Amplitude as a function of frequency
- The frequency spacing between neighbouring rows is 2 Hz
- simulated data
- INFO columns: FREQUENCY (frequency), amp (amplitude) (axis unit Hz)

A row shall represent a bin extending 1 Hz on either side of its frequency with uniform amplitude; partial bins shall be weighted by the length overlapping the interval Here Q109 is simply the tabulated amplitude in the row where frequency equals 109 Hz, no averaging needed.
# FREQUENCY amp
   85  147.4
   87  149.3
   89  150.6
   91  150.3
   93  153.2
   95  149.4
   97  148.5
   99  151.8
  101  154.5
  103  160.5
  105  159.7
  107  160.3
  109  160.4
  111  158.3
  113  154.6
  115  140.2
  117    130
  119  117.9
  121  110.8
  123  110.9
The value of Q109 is 160.4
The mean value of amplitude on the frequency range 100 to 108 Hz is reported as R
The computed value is 159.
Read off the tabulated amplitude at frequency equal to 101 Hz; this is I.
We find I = 154.5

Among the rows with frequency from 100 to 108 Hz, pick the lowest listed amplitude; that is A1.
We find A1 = 154.5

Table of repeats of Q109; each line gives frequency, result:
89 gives 150.6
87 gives 149.3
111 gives 158.3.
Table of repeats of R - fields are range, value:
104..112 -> 160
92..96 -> 151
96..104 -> 154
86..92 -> 150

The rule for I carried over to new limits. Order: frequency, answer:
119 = 117.9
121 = 110.8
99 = 151.8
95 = 149.4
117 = 130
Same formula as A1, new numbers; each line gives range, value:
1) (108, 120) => 117.9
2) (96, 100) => 148.5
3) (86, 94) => 149.3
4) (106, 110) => 160.3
